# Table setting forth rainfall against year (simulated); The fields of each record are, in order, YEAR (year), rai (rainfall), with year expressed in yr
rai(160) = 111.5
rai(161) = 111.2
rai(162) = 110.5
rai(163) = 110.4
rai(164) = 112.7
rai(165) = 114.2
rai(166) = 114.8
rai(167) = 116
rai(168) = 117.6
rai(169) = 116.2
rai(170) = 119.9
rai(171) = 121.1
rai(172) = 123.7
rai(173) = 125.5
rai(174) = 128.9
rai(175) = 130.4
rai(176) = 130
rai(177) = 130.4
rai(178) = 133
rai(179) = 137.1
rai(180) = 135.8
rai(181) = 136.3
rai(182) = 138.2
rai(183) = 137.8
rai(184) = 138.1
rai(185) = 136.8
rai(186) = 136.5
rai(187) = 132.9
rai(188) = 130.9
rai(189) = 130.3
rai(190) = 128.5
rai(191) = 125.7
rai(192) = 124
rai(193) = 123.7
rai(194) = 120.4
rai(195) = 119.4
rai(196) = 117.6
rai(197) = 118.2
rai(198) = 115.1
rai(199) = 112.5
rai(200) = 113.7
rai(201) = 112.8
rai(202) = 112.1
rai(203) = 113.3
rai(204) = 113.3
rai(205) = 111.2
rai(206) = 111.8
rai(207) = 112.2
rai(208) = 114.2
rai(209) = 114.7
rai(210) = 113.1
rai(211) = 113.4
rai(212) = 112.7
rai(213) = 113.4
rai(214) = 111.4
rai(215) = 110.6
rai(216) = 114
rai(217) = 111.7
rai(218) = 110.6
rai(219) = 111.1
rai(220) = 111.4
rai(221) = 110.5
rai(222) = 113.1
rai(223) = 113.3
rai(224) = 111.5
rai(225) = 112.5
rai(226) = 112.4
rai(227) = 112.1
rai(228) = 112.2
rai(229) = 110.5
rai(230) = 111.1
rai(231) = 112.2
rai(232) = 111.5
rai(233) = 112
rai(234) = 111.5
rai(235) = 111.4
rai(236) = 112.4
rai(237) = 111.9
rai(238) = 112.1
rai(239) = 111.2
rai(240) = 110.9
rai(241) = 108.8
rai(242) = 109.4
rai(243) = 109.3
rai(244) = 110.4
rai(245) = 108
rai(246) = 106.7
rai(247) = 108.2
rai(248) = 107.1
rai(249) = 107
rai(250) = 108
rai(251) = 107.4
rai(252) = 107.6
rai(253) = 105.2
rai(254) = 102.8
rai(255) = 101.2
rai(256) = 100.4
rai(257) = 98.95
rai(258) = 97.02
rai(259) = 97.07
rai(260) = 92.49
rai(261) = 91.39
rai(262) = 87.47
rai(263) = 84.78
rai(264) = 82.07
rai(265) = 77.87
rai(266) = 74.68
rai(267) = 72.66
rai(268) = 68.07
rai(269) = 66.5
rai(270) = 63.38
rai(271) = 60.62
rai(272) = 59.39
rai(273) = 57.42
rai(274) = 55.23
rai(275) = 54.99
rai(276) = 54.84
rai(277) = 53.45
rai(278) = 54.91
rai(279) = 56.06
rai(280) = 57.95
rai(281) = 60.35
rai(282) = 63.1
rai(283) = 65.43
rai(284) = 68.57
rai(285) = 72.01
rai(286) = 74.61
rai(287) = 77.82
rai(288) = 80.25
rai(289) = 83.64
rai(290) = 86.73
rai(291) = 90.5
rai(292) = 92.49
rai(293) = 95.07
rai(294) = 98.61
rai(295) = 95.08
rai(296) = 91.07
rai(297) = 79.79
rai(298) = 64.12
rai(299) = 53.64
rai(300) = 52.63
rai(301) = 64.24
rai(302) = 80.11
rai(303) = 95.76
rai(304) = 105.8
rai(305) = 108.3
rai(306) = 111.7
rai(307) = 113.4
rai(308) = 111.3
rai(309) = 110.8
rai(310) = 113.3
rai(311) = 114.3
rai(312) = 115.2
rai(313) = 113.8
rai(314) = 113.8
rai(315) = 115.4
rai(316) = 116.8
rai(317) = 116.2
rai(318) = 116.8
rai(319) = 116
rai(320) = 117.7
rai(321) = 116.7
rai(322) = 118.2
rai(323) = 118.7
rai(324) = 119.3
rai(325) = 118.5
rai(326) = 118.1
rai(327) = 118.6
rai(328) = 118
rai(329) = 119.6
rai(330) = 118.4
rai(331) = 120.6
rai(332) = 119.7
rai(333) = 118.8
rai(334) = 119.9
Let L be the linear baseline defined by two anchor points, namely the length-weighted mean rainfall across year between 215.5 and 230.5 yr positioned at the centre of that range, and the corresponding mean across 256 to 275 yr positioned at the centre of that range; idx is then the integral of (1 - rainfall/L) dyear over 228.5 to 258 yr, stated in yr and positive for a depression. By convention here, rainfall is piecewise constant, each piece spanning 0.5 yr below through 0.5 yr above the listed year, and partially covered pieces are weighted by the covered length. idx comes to -4.1 yr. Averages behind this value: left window 112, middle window 108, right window 77.1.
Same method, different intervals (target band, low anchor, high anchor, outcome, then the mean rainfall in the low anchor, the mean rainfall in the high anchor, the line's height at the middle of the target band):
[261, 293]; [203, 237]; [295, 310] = 8.7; 112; 89.8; 96.7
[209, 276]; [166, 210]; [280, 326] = 6.5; 123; 95.6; 110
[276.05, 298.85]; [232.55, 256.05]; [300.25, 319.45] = 7.0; 109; 107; 108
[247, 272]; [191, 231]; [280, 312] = 2.2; 114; 86.3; 98.1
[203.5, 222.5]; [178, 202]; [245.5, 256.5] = 1.0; 127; 106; 119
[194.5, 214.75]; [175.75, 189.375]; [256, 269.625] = 1.2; 135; 84.3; 121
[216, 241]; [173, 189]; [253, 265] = -0.5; 134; 93.9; 110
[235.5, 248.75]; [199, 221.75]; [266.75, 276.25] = -3.7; 112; 61.2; 85.8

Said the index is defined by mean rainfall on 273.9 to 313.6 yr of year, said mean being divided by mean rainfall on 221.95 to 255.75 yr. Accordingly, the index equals 0.75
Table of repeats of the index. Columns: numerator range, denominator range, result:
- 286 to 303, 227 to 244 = 0.73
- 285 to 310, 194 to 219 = 0.78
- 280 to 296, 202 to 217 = 0.71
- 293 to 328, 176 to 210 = 0.84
